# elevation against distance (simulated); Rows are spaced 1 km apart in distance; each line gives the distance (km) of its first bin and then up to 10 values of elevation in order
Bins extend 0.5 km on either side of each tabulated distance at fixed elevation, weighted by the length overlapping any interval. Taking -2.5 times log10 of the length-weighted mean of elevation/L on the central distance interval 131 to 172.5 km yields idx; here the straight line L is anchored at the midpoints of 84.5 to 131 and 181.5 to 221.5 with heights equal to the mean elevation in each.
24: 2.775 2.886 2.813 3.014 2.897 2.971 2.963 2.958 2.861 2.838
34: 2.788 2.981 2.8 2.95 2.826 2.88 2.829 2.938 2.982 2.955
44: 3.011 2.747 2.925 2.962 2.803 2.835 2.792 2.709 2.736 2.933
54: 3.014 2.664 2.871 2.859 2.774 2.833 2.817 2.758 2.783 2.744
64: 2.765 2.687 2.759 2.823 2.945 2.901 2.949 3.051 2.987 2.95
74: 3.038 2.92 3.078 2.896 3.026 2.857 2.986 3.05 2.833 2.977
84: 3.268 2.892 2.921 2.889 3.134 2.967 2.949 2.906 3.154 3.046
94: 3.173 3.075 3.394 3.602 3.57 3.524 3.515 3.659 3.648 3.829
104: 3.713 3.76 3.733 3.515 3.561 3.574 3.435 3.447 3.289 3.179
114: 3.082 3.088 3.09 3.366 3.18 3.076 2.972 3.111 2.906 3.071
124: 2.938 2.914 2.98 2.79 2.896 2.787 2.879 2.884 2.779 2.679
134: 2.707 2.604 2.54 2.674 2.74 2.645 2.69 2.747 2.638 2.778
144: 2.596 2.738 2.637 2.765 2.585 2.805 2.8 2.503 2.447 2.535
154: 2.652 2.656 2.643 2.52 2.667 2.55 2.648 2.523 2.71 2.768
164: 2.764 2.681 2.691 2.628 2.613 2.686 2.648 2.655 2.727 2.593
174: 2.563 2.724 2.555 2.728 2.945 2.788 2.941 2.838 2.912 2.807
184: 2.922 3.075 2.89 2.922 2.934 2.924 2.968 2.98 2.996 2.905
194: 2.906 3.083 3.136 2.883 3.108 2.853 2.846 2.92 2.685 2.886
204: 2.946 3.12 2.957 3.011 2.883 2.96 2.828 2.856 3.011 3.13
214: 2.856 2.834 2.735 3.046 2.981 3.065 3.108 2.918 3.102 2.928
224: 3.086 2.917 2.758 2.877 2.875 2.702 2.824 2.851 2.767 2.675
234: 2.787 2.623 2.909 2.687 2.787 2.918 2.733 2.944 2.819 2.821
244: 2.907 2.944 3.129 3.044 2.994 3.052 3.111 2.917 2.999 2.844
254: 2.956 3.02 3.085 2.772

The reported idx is 0.161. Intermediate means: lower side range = 3.22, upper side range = 2.94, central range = 2.66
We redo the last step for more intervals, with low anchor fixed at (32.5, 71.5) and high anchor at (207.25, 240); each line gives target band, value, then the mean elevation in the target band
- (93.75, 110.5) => -0.23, 3.55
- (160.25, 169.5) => 0.08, 2.67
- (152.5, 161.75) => 0.11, 2.6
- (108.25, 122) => -0.13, 3.22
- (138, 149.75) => 0.07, 2.7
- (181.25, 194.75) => -0.02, 2.93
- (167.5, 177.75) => 0.09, 2.66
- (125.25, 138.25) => 0.04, 2.77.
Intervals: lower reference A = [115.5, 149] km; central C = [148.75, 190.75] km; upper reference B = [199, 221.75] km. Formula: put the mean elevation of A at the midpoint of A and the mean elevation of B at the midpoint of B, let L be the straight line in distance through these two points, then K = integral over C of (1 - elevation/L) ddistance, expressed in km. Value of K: 2.22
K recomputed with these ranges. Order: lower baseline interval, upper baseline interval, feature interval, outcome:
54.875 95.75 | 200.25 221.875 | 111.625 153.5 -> 1.44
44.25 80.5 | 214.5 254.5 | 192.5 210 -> -0.30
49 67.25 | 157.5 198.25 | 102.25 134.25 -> -4.24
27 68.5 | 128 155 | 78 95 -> -1.32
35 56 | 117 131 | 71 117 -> -4.58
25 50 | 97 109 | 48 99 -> 5.35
